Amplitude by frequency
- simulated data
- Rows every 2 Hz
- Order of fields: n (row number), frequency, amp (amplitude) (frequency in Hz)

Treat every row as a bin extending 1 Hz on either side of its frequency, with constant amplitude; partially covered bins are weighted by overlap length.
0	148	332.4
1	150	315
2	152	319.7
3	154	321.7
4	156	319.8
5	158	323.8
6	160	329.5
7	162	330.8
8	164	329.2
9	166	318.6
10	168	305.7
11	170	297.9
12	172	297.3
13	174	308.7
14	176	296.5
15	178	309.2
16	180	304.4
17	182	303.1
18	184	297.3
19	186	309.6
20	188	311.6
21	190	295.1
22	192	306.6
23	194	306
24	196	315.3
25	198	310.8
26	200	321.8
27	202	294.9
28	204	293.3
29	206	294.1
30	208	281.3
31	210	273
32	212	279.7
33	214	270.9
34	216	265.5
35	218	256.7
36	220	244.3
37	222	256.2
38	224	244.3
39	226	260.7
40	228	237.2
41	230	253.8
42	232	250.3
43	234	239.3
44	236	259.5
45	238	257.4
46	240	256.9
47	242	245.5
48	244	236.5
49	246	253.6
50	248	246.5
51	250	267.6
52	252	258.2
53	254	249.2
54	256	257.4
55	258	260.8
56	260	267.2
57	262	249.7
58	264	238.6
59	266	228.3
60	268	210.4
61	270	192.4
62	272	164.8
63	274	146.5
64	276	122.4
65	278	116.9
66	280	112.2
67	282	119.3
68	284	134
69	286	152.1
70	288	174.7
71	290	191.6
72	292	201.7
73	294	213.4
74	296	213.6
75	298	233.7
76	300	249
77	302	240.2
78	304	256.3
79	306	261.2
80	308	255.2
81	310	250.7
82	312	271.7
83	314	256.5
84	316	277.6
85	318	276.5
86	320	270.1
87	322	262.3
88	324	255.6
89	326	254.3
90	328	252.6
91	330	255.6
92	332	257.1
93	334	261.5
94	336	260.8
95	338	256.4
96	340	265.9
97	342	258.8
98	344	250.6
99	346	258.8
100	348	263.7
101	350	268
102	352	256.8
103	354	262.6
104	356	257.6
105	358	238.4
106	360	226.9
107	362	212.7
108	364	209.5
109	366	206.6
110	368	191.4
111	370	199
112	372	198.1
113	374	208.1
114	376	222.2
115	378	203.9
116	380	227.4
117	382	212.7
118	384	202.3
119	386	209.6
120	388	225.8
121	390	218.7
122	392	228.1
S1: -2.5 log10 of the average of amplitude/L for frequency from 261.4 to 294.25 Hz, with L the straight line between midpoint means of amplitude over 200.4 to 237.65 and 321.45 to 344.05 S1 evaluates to 0.45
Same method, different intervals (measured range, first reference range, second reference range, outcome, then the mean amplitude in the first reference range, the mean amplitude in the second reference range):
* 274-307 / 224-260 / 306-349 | 0.354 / 253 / 261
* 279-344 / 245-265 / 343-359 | 0.102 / 255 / 257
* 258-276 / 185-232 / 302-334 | 0.274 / 281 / 260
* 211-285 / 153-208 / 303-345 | 0.253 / 309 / 260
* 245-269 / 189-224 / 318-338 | 0.106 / 285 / 260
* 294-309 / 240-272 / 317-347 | 0.047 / 242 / 260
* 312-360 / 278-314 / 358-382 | -0.235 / 207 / 211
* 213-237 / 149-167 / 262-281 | -0.080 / 323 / 174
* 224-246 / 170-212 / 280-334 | 0.102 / 301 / 230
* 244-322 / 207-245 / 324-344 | 0.167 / 256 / 258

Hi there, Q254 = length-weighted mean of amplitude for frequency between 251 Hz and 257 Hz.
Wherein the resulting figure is 255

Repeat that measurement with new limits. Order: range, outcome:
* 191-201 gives 312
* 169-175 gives 301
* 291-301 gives 222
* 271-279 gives 138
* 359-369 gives 209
